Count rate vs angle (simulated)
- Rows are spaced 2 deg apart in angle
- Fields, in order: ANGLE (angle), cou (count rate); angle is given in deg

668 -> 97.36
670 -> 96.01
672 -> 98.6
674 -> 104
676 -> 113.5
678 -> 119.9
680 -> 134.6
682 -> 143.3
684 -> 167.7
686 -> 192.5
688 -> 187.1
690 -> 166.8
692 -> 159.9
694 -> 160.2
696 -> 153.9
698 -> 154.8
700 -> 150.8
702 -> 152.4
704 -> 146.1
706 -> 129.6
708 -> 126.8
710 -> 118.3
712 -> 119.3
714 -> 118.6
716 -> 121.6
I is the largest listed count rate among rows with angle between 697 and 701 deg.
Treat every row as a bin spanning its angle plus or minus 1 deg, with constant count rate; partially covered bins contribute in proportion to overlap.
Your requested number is 154.8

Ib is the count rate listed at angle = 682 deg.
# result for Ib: 143.3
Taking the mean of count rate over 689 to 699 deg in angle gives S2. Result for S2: 159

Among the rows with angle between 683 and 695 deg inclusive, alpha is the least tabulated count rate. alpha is 159.9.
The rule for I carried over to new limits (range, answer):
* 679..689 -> 192.5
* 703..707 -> 146.1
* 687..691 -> 187.1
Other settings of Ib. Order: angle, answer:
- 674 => 104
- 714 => 118.6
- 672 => 98.6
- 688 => 187.1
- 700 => 150.8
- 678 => 119.9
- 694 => 160.2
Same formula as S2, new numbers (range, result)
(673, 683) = 123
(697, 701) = 153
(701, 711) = 135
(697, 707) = 147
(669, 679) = 106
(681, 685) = 156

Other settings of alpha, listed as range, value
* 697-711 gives 118.3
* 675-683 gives 113.5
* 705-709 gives 126.8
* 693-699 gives 153.9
